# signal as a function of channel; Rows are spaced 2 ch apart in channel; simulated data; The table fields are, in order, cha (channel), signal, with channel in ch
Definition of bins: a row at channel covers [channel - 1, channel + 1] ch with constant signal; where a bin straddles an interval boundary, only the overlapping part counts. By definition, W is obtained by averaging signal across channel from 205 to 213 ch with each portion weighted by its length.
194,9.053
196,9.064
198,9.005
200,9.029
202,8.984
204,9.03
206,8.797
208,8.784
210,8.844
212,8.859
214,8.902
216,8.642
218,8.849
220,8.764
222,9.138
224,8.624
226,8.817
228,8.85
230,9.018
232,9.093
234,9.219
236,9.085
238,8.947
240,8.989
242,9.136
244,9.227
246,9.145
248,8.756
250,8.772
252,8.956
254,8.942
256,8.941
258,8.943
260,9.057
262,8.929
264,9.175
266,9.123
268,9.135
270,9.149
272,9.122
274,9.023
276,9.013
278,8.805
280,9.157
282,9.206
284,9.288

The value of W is 8.82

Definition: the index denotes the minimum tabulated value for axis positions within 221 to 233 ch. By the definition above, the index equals 8.624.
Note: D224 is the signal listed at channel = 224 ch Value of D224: 8.624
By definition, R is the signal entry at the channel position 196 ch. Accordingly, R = 9.064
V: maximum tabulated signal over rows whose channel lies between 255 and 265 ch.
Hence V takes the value 9.175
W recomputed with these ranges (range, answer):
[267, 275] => 9.11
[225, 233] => 8.94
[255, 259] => 8.94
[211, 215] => 8.88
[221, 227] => 8.86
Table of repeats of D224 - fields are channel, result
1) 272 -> 9.122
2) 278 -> 8.805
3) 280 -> 9.157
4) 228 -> 8.85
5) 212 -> 8.859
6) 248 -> 8.756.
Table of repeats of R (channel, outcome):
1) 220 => 8.764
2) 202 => 8.984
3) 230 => 9.018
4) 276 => 9.013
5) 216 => 8.642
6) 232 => 9.093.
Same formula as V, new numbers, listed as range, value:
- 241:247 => 9.227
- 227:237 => 9.219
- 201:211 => 9.03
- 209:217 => 8.902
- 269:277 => 9.149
